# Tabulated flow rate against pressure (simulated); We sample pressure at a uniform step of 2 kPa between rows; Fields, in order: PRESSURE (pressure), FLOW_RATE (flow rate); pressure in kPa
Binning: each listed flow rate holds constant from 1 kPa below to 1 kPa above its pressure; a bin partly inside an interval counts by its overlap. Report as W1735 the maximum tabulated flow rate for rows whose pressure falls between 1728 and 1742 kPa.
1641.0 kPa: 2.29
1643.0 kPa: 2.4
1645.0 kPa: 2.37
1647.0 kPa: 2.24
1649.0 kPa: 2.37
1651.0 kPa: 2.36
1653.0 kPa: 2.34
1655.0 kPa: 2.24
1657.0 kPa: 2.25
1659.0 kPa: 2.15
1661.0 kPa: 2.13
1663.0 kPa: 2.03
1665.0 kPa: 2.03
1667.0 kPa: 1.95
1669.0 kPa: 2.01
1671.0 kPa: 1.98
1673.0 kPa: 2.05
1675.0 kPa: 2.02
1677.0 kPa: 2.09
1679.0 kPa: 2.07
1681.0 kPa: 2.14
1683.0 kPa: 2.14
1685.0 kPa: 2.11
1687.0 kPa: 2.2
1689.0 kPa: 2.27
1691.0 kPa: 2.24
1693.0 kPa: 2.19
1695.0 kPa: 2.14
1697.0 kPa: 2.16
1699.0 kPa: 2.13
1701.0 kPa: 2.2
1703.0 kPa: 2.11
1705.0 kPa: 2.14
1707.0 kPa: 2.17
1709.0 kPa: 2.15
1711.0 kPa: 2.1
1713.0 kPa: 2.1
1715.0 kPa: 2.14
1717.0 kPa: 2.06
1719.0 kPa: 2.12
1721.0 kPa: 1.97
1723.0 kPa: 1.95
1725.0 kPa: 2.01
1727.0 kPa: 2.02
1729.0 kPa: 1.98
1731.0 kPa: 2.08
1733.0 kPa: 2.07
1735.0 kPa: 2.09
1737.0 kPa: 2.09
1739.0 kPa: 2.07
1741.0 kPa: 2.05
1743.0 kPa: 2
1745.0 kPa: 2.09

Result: 2.09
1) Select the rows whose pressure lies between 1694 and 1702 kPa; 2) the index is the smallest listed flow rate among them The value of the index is 2.13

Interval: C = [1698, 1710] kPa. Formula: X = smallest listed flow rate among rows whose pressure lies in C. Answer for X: 2.11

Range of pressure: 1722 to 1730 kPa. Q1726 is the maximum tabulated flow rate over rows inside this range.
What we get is 2.02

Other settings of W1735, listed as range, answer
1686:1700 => 2.27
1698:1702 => 2.2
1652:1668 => 2.34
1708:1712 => 2.15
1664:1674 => 2.05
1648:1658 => 2.37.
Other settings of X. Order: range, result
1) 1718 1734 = 1.95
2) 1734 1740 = 2.07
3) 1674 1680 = 2.02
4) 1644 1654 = 2.24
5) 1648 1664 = 2.03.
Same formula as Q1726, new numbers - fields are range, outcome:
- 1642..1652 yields 2.4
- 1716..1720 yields 2.12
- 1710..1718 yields 2.14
